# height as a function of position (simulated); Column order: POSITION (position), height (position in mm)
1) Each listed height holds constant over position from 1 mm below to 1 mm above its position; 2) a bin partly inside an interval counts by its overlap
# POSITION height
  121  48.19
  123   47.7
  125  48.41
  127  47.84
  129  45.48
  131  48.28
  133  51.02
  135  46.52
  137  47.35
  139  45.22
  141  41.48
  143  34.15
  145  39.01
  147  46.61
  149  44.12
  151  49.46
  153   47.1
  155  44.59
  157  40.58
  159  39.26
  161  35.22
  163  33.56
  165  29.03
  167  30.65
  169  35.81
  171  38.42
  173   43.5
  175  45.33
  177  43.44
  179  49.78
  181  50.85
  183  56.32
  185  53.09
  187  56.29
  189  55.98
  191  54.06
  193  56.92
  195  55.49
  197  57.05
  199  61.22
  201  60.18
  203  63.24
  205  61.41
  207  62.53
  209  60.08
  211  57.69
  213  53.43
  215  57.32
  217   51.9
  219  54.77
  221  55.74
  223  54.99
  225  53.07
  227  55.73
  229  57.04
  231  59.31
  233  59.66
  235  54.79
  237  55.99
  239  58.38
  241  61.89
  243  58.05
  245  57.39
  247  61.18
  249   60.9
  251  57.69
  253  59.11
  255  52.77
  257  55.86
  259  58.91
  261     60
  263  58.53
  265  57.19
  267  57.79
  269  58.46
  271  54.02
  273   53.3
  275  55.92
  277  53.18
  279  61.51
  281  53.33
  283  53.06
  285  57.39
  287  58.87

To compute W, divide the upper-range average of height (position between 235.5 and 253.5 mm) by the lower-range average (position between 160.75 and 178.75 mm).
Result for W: 1.56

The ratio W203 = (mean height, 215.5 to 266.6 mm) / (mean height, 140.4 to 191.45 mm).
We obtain 1.31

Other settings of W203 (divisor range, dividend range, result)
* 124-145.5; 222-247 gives 1.27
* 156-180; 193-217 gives 1.52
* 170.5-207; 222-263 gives 1.07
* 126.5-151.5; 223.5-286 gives 1.27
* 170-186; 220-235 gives 1.18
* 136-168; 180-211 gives 1.42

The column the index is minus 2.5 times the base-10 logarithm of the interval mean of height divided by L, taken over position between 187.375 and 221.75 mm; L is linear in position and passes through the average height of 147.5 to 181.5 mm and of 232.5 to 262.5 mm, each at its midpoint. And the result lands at -0.17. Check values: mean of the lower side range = 41.2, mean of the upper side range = 58.2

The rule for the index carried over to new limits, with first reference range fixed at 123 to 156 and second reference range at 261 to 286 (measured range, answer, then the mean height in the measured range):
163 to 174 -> 0.33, 35.3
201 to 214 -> -0.17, 59.8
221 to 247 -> -0.08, 57.3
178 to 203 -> -0.13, 55.9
